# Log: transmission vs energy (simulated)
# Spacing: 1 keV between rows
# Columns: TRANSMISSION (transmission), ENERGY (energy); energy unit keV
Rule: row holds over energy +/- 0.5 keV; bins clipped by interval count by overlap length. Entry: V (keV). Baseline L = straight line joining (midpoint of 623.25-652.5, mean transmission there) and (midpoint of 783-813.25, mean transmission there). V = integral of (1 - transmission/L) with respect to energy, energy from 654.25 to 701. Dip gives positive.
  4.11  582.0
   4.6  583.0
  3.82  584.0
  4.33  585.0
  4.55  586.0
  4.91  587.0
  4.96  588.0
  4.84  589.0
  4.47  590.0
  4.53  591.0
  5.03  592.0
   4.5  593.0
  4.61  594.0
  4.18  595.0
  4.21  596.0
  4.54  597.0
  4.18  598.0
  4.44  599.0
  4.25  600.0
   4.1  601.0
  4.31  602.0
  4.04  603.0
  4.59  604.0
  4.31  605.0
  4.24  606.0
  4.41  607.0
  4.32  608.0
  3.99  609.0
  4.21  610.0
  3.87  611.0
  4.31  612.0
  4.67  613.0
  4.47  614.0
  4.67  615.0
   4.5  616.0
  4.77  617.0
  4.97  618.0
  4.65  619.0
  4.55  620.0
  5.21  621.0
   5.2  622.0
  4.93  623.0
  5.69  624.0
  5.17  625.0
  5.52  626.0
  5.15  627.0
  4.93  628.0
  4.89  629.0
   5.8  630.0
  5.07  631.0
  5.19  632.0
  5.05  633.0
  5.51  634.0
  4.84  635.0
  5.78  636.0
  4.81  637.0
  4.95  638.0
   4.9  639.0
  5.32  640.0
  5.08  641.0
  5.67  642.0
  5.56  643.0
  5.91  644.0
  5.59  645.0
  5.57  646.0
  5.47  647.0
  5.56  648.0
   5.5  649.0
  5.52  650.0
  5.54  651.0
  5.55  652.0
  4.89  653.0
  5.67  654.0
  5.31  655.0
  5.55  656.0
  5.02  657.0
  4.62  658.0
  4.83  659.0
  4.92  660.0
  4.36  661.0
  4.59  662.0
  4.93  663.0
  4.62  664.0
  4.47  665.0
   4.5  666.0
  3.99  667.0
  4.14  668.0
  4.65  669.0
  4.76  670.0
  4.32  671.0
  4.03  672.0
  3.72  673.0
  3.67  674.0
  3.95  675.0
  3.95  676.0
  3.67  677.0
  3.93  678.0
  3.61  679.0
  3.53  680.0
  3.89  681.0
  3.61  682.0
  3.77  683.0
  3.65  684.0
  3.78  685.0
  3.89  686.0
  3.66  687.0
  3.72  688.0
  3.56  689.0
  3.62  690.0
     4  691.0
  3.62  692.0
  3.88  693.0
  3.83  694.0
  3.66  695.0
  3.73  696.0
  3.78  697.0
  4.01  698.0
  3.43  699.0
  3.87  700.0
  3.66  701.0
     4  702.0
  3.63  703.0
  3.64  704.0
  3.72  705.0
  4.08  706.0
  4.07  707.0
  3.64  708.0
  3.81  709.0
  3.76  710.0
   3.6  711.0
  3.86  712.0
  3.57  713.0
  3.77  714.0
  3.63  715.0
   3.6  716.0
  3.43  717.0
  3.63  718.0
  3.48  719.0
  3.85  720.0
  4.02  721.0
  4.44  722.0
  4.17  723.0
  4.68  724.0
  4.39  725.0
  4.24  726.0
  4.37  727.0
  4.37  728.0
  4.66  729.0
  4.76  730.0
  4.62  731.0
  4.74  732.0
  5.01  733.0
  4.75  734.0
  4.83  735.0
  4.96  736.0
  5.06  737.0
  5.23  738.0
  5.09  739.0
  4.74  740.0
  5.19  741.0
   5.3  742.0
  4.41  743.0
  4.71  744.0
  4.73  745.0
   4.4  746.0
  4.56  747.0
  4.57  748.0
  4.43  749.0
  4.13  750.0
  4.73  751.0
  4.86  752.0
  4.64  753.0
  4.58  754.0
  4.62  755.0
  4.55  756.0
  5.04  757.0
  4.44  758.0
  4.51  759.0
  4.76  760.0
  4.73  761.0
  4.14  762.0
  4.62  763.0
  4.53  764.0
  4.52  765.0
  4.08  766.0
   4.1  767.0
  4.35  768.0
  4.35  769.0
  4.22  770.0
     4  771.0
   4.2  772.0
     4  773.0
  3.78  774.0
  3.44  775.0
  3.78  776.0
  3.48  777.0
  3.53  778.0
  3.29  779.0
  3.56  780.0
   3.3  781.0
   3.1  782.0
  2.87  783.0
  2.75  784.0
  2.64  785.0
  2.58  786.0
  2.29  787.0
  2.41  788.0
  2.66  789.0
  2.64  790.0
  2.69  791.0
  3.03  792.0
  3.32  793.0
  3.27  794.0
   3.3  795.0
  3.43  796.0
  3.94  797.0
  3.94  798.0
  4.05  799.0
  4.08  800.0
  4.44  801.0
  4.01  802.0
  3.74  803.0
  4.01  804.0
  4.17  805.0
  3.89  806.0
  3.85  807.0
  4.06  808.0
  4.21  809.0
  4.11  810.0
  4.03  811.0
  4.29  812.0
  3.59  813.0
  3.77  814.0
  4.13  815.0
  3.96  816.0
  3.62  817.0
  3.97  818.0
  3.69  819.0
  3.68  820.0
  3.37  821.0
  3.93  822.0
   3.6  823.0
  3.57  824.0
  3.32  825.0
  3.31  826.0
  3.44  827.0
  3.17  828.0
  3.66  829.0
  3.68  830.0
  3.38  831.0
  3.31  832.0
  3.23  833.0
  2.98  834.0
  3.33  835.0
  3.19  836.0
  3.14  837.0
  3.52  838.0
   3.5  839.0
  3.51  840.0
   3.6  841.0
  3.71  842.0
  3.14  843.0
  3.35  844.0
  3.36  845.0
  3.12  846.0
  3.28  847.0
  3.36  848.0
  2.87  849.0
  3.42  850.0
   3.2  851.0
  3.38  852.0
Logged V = 7.59 keV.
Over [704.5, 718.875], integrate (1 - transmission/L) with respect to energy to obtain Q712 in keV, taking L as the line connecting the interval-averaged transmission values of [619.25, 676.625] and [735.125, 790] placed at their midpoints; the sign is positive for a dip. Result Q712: 2.52 keV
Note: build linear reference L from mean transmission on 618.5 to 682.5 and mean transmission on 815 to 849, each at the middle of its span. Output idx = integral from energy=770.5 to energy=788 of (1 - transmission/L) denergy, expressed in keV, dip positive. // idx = 2.6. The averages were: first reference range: 4.86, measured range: 3.3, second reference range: 3.46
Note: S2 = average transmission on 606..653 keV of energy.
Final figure 5.05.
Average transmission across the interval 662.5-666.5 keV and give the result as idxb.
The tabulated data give 4.63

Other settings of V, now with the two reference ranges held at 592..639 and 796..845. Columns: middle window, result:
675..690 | 2.2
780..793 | 3.6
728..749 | -3.6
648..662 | -2.0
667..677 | 0.7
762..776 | -0.7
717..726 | 0.3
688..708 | 2.4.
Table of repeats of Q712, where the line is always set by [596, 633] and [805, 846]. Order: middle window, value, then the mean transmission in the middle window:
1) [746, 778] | -3.3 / 4.33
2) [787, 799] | 2.0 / 3.15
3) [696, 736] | 1.0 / 4.05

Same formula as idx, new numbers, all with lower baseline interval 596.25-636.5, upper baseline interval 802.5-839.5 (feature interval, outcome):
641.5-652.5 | -2.45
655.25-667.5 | -0.59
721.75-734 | -1.19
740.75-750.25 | -1.38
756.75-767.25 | -1.39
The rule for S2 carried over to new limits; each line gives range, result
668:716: 3.81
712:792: 4.12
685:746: 4.14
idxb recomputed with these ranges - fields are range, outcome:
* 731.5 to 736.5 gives 4.86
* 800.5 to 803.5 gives 4.06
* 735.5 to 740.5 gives 5.02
